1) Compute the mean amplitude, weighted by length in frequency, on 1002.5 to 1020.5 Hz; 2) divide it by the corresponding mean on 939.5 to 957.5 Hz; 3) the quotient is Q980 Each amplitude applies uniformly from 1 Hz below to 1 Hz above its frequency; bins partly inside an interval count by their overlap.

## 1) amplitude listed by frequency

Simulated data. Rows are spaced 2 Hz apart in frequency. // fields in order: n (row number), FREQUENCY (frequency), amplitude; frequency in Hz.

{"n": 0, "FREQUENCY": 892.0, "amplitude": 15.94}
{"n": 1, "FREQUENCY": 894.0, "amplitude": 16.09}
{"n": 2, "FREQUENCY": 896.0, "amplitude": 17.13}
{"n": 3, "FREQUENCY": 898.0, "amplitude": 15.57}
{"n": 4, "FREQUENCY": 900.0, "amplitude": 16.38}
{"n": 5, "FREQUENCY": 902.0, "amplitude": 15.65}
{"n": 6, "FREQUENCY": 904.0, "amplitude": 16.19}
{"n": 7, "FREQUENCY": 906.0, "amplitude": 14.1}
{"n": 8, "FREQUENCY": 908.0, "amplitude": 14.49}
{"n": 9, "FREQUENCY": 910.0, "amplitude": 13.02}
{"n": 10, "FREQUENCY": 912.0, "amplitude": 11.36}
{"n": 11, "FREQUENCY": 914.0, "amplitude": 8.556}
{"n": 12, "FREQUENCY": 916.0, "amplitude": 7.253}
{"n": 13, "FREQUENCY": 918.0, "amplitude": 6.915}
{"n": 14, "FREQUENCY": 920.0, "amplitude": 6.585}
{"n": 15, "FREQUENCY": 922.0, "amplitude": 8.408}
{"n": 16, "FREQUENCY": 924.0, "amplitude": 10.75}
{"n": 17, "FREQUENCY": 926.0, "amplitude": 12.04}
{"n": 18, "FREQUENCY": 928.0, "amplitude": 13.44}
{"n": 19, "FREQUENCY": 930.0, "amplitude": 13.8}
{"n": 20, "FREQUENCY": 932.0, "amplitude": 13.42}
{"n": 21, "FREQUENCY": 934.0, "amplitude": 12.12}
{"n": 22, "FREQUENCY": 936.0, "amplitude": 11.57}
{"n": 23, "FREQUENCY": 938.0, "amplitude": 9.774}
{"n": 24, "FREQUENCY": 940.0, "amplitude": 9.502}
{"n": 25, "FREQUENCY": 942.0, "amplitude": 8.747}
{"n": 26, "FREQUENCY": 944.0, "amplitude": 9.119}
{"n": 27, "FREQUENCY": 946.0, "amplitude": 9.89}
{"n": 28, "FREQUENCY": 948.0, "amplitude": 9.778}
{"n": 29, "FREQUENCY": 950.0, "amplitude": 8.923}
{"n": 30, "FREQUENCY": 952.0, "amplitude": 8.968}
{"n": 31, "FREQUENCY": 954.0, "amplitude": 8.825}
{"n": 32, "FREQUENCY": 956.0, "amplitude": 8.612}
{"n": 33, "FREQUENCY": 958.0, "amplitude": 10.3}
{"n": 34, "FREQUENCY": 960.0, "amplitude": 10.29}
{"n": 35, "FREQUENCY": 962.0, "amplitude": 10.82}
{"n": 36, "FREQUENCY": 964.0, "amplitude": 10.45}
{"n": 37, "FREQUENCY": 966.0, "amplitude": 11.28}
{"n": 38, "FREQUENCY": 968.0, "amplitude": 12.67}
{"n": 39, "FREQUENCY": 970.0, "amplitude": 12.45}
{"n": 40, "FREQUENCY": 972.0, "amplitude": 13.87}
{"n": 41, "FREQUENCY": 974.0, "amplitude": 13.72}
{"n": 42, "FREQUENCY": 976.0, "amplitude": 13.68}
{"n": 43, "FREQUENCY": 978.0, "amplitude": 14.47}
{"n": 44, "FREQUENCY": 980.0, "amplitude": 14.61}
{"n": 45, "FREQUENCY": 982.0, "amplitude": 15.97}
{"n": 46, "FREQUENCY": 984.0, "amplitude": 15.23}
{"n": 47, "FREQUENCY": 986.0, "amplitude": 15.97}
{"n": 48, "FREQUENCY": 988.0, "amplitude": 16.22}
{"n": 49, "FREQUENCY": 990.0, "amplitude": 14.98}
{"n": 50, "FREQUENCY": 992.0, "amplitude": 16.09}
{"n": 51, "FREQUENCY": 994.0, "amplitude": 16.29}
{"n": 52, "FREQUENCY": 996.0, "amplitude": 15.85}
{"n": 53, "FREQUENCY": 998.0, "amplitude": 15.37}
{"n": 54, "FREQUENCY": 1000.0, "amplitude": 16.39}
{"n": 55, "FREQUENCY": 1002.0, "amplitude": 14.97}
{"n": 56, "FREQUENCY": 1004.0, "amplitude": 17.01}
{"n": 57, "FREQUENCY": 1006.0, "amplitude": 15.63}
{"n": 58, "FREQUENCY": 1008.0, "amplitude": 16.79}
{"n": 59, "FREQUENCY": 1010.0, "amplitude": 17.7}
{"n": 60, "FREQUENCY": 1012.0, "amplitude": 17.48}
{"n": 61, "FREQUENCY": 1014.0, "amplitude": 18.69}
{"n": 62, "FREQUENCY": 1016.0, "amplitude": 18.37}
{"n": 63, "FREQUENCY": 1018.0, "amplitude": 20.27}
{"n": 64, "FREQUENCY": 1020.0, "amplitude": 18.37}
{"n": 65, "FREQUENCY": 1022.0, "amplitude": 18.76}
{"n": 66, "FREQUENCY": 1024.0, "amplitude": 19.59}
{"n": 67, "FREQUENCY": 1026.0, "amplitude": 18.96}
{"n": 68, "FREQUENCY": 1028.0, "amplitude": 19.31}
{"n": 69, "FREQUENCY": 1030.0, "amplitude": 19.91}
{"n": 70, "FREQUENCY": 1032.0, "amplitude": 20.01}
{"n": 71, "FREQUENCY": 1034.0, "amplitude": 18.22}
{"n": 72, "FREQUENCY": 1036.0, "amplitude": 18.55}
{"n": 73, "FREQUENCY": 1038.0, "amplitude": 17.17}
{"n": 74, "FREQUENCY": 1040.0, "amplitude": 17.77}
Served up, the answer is 1.9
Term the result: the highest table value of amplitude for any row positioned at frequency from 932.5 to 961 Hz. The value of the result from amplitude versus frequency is 12.12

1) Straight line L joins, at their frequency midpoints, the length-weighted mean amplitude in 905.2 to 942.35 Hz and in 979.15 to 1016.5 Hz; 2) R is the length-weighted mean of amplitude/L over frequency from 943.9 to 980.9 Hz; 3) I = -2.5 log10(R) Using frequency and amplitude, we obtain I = 0.22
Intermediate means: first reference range 10.9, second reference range 16.3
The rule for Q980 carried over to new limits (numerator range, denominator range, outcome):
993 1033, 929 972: 1.68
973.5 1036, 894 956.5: 1.49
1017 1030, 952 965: 1.96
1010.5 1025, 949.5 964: 1.95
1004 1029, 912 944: 1.79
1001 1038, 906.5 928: 1.79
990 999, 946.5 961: 1.68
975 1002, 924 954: 1.44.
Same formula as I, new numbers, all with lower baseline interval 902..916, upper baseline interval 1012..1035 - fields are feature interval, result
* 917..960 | 0.38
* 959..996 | 0.19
